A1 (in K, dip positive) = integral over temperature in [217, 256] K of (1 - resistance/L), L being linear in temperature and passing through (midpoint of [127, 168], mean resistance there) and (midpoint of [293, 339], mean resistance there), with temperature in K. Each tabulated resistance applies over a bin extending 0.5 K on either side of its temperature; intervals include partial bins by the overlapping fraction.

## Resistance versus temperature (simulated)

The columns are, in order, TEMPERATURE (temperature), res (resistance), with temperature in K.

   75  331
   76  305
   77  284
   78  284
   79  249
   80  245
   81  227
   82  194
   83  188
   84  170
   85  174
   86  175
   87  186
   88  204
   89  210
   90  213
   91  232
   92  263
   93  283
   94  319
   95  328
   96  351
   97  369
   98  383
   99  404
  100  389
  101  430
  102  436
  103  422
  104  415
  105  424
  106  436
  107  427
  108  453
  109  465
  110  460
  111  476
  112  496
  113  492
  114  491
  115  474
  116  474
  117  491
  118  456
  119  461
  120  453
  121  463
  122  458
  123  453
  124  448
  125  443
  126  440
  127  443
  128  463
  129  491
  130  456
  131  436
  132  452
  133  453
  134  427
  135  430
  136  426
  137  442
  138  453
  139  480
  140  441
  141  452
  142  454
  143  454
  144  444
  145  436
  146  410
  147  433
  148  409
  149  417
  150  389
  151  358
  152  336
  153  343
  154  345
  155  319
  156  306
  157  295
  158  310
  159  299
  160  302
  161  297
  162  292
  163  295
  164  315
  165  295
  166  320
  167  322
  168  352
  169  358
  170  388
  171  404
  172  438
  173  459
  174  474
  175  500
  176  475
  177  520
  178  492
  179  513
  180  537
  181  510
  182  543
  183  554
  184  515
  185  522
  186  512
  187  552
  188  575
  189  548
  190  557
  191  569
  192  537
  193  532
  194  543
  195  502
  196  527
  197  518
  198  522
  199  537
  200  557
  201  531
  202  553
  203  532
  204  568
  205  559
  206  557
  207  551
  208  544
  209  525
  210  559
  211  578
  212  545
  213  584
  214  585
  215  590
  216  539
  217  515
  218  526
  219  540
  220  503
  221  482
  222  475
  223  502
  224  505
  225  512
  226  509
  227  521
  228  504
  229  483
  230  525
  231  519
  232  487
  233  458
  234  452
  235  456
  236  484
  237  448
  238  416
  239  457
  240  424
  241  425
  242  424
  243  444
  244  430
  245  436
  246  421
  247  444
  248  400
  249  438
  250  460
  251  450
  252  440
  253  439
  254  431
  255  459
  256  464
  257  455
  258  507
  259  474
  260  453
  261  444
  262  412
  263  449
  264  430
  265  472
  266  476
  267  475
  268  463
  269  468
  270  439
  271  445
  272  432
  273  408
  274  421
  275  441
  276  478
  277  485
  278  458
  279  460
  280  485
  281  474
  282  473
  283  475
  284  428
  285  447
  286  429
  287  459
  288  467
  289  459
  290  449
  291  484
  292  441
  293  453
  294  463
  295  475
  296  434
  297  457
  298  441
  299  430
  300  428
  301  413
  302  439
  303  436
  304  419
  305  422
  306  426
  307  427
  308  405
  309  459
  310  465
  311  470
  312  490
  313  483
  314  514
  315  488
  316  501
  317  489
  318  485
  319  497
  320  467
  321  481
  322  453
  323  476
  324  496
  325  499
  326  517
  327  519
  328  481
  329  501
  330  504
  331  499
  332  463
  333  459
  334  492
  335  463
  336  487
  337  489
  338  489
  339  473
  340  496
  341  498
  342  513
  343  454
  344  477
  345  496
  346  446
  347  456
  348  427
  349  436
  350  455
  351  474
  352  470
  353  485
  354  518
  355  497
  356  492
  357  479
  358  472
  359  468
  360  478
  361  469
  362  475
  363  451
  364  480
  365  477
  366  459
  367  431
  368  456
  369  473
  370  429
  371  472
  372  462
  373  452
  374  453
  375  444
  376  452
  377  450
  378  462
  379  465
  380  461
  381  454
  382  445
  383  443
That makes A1 -3.4 K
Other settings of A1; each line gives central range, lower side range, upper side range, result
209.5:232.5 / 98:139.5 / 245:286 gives -3.8 K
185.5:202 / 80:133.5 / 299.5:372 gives -4.9 K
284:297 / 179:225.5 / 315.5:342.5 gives 1.3 K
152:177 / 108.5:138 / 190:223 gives 7.1 K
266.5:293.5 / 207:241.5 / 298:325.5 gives 1.2 K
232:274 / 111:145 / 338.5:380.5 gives 1.5 K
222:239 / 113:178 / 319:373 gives -1.8 K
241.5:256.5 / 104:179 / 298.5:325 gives 0.2 K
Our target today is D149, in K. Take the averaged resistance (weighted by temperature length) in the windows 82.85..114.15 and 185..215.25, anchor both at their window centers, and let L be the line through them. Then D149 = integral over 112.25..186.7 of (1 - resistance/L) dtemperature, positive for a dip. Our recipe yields 2.9 K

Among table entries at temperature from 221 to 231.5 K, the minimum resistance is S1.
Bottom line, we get 475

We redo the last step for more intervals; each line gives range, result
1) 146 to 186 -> 292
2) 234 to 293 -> 400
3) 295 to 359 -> 405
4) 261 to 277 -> 408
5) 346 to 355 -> 427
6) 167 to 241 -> 322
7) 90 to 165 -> 213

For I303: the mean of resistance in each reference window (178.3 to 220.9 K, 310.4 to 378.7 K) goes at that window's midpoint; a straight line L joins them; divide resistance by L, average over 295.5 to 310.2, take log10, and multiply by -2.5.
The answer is 0.15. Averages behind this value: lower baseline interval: 541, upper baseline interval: 476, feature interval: 433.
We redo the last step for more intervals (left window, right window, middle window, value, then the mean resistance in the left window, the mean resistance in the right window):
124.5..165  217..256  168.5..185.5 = -0.15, 396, 467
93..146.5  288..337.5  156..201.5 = -0.02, 439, 467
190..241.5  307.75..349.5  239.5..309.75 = 0.12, 517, 480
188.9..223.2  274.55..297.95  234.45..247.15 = 0.15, 540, 459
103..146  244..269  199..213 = -0.22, 453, 450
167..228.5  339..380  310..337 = -0.02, 517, 467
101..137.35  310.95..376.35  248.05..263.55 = 0.04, 453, 477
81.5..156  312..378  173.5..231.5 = -0.24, 394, 476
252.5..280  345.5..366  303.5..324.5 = -0.01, 454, 470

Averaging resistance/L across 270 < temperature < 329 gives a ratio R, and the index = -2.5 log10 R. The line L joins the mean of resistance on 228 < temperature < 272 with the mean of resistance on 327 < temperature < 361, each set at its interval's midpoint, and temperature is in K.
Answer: 0.015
